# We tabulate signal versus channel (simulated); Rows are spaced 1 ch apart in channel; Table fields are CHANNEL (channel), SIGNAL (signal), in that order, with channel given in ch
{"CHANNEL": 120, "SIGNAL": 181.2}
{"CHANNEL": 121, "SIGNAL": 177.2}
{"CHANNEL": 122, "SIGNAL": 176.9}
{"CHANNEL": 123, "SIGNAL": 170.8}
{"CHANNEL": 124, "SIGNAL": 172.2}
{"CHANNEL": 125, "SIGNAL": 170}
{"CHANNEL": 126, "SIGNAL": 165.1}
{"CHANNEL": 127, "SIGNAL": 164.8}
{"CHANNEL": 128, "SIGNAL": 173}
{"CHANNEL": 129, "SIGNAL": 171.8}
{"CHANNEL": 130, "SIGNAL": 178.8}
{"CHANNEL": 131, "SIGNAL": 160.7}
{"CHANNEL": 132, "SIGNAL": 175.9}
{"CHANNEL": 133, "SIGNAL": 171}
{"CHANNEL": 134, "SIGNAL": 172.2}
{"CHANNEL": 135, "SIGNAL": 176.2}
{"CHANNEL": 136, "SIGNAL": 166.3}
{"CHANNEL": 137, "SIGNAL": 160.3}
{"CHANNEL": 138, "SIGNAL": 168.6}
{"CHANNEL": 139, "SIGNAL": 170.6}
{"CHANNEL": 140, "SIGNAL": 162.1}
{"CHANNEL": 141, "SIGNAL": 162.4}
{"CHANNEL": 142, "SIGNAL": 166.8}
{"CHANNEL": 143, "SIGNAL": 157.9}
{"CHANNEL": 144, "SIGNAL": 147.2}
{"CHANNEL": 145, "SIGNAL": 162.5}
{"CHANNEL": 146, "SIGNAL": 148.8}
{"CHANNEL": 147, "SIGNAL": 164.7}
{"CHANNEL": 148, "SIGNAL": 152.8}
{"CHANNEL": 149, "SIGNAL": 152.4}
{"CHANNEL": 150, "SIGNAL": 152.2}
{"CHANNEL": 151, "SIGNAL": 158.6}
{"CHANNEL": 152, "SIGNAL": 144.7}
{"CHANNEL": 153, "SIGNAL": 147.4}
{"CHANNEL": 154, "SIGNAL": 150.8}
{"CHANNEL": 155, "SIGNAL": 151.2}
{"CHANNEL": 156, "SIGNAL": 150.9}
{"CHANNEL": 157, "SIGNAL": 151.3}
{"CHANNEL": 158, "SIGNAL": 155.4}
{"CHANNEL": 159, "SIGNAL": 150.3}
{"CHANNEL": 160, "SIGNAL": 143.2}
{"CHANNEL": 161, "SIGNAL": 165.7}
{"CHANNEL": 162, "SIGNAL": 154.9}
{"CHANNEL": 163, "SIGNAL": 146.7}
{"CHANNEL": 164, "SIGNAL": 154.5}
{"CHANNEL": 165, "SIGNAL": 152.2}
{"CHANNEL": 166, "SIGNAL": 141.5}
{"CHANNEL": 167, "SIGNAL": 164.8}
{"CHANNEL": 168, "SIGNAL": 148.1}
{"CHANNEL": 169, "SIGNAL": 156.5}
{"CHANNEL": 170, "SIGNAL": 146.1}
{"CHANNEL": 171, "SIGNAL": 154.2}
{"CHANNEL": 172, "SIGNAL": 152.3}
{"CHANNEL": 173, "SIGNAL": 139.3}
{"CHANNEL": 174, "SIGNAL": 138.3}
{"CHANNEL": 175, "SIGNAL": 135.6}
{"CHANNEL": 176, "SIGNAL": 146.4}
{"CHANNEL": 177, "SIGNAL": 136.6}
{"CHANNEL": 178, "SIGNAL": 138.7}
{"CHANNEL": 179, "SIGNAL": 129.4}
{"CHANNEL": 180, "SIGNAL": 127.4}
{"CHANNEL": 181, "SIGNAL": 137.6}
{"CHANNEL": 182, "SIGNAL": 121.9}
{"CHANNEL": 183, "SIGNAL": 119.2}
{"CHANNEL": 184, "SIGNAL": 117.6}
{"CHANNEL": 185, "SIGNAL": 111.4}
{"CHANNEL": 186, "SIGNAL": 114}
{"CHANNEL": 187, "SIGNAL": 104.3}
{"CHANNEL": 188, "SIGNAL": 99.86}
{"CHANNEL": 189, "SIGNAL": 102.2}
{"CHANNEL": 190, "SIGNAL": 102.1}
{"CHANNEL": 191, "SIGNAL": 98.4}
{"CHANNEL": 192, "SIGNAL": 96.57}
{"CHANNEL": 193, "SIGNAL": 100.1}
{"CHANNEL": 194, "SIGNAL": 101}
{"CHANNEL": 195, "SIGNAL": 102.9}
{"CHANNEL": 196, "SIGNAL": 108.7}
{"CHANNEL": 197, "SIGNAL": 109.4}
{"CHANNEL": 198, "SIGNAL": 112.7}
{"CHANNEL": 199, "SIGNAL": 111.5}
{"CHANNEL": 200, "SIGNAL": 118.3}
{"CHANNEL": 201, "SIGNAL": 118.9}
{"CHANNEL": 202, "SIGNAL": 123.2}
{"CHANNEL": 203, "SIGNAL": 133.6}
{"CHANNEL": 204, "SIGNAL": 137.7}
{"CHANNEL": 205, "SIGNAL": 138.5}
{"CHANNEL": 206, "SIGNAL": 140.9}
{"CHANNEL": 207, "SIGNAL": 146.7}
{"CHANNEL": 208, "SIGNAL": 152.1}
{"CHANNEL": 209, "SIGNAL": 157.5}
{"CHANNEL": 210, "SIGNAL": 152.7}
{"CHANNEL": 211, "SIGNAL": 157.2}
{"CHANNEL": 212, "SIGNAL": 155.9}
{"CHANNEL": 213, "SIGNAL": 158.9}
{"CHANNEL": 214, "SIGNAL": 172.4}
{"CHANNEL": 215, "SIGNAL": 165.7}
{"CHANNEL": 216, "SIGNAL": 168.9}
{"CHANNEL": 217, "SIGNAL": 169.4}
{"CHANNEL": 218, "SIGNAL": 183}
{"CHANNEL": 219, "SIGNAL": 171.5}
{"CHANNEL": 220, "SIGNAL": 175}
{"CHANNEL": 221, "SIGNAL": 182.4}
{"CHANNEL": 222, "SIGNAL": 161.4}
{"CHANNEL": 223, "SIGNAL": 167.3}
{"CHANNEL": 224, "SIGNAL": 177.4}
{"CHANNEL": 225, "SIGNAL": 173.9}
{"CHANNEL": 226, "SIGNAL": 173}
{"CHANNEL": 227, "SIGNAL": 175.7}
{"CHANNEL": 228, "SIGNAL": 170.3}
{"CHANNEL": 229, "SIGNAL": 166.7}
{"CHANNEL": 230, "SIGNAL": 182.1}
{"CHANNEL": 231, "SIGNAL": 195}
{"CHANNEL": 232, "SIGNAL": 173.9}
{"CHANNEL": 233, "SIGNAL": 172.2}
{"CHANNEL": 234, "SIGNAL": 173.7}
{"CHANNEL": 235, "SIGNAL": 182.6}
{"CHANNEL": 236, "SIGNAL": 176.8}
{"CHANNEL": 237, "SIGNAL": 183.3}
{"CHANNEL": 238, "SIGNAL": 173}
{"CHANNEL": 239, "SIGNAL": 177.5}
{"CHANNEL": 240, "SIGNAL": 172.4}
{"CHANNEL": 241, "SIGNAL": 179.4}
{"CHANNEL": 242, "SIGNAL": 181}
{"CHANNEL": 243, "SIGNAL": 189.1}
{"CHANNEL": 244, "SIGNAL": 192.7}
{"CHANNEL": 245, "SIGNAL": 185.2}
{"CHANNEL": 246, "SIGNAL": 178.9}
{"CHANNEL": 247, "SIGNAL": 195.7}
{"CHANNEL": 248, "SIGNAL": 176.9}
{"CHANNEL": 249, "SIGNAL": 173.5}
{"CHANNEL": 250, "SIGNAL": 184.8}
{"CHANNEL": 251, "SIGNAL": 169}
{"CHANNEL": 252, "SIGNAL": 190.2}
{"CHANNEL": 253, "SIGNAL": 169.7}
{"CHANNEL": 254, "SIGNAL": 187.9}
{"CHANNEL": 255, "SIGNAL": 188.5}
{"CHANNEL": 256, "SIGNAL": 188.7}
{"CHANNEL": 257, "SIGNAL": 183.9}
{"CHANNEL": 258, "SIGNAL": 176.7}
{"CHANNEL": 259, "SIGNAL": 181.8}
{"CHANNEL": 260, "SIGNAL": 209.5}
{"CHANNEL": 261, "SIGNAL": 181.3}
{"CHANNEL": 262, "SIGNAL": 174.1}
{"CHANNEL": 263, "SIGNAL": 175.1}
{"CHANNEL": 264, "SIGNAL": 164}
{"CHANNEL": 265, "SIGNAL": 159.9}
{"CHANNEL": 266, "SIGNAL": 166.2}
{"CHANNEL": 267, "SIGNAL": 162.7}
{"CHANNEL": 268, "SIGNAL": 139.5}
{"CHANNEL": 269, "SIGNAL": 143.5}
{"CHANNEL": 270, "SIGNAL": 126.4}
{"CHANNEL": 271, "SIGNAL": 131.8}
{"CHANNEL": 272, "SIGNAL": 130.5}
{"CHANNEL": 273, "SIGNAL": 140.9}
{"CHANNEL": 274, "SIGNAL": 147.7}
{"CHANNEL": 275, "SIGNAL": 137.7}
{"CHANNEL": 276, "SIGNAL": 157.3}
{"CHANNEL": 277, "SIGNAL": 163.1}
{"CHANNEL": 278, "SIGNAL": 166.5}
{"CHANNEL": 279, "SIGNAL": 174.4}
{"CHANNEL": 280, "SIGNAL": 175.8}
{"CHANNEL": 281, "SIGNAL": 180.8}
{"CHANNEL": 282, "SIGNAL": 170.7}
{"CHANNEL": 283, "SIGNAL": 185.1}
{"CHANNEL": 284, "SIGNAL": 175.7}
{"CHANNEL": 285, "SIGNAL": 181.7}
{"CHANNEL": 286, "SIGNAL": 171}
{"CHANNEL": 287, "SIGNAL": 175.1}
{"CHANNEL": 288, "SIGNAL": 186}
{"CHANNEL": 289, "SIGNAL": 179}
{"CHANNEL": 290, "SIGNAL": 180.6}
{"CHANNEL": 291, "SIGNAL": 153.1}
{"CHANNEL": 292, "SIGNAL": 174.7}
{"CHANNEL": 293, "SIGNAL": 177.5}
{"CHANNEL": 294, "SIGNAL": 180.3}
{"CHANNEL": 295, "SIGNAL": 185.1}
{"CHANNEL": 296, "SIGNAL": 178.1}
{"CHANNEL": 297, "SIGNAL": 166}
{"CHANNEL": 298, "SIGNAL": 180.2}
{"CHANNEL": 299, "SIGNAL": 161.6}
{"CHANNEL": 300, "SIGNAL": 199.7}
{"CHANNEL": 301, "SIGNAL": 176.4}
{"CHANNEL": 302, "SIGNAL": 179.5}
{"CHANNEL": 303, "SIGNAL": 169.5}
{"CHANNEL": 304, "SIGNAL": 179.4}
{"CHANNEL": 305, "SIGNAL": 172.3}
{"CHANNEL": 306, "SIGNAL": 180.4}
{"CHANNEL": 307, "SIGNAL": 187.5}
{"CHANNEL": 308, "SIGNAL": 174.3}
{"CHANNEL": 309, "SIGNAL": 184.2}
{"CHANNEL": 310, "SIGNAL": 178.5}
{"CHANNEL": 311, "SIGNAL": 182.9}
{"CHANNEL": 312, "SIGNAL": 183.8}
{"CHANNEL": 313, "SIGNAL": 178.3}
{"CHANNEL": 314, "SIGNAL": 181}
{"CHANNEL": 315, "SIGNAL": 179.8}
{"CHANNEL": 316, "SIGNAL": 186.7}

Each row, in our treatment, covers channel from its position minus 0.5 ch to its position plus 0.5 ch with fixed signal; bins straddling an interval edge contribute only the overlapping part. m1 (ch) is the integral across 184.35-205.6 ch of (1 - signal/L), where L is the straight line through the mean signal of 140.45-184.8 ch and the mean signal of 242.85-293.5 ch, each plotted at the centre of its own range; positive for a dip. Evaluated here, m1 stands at 5.9 ch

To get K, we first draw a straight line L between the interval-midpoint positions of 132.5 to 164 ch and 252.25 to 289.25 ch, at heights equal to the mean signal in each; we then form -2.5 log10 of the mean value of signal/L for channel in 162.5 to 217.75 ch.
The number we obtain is 0.20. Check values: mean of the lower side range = 158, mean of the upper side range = 168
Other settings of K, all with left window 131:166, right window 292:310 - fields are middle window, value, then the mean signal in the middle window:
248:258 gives -0.058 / 181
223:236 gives -0.047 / 176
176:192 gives 0.350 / 118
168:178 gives 0.115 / 145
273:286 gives 0.053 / 167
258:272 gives 0.073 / 162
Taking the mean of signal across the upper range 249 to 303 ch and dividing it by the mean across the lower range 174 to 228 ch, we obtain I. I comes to 1.2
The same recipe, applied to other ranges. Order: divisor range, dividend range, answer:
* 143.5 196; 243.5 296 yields 1.25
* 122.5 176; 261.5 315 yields 1.07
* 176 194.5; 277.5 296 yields 1.53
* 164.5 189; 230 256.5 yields 1.35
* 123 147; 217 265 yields 1.07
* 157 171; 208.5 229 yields 1.11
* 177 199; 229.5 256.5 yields 1.61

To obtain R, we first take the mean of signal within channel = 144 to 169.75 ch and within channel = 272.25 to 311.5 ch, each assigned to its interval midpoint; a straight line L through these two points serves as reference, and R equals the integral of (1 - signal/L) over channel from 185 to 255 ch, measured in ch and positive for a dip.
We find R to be 3.2 ch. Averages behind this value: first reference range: 153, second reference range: 173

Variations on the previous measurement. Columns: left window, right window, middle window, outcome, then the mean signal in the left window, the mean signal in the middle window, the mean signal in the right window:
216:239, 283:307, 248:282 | 1.79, 175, 167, 177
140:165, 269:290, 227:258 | -3.89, 154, 180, 163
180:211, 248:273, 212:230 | -4.12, 120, 171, 169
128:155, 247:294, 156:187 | 4.22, 162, 141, 170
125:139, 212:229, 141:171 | 2.95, 170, 153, 171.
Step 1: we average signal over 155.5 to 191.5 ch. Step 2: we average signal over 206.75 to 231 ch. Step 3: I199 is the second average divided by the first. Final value 1.2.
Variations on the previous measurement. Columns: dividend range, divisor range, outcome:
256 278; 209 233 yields 0.94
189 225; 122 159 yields 0.87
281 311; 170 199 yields 1.48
